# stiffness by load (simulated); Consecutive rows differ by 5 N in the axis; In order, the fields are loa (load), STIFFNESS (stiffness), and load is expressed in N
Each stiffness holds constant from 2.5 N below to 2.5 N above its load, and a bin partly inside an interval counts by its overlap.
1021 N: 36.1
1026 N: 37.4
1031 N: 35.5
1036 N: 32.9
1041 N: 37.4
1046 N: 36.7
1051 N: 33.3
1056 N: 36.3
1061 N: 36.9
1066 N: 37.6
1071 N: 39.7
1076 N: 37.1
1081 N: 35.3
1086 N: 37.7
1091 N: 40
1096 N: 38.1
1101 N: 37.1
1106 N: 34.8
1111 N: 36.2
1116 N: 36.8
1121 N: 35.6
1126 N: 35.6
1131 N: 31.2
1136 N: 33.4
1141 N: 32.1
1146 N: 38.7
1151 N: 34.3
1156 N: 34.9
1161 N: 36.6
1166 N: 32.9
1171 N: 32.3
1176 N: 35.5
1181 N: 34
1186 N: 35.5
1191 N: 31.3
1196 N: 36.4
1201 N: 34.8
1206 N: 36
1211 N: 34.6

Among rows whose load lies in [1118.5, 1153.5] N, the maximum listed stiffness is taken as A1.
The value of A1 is 38.7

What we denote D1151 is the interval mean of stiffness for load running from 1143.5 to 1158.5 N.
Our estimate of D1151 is 36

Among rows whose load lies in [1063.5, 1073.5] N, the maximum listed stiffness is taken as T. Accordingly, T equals 39.7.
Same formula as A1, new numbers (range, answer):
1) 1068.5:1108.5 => 40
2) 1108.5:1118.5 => 36.8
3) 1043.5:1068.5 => 37.6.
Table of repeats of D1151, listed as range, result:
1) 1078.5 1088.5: 36.5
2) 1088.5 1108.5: 37.5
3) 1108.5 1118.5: 36.5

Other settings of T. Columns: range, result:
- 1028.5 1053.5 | 37.4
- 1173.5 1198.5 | 36.4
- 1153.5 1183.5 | 36.6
